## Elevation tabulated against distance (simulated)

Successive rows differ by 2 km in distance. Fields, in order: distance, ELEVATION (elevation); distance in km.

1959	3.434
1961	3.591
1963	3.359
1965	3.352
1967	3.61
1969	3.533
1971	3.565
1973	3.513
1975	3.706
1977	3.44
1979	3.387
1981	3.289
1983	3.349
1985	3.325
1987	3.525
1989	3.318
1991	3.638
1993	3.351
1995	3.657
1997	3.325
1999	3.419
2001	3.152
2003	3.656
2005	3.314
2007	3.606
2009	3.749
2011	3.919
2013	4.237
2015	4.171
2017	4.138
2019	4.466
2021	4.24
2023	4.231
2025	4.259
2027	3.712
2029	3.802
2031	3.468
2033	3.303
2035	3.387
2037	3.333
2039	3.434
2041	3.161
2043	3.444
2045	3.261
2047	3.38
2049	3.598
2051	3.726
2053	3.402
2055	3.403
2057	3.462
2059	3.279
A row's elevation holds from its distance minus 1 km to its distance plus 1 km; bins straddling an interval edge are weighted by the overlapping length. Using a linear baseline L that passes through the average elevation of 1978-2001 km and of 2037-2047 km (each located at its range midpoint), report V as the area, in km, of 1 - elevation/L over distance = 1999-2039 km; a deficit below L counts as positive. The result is -4.9 km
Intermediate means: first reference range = 3.41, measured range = 3.78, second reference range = 3.33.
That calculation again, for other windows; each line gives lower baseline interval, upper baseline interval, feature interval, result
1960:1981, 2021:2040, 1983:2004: 0.8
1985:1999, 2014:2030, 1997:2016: 0.6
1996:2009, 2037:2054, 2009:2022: -2.8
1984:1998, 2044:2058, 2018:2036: -2.2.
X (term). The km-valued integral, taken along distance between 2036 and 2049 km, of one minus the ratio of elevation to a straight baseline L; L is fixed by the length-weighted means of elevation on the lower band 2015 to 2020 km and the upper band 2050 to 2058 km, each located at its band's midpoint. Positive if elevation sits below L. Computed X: 1.3 km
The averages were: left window 4.28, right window 3.5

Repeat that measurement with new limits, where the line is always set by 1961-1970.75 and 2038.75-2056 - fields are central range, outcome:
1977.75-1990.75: 0.3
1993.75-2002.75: 0.1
